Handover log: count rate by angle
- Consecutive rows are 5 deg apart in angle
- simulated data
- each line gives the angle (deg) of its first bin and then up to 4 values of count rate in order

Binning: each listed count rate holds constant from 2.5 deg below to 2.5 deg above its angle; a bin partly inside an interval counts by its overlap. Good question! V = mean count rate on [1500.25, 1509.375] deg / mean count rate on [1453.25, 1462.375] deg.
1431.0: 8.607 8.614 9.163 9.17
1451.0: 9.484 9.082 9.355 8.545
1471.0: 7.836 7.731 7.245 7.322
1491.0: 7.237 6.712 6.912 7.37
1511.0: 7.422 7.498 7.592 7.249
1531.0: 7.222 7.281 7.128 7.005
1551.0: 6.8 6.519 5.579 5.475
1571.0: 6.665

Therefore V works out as 0.78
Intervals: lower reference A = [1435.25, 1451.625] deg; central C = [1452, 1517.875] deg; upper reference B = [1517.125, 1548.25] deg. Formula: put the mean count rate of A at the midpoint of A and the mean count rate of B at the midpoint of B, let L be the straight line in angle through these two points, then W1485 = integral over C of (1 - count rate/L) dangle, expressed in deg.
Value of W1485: 4.07 deg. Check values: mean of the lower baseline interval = 9.12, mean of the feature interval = 7.76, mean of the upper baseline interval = 7.26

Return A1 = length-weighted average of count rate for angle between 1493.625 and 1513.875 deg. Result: 7.11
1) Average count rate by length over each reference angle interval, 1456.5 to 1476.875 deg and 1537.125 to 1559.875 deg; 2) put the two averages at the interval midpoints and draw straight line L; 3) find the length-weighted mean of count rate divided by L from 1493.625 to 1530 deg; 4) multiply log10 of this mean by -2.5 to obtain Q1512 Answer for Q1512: 0.044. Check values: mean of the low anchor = 8.49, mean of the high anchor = 6.81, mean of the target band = 7.25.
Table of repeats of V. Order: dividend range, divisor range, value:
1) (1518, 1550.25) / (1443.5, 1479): 0.83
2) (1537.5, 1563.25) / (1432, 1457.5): 0.73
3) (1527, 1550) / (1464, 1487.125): 0.92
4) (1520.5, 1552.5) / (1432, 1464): 0.79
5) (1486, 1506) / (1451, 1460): 0.76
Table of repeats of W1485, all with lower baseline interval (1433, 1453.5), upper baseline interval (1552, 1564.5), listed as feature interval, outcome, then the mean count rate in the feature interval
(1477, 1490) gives 1.2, 7.33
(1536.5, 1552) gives -1.4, 7.03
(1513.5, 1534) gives -1.2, 7.39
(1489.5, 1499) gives 1.0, 6.94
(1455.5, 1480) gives 0.2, 8.39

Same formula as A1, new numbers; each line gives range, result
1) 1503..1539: 7.37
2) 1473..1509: 7.23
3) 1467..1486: 7.64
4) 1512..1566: 6.93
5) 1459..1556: 7.41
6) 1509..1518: 7.46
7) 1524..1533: 7.24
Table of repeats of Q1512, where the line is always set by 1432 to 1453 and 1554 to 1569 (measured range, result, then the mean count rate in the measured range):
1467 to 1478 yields 0.050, 7.89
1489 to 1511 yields 0.061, 7.1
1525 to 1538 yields -0.090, 7.25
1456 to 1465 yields -0.069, 9.14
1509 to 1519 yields -0.049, 7.47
